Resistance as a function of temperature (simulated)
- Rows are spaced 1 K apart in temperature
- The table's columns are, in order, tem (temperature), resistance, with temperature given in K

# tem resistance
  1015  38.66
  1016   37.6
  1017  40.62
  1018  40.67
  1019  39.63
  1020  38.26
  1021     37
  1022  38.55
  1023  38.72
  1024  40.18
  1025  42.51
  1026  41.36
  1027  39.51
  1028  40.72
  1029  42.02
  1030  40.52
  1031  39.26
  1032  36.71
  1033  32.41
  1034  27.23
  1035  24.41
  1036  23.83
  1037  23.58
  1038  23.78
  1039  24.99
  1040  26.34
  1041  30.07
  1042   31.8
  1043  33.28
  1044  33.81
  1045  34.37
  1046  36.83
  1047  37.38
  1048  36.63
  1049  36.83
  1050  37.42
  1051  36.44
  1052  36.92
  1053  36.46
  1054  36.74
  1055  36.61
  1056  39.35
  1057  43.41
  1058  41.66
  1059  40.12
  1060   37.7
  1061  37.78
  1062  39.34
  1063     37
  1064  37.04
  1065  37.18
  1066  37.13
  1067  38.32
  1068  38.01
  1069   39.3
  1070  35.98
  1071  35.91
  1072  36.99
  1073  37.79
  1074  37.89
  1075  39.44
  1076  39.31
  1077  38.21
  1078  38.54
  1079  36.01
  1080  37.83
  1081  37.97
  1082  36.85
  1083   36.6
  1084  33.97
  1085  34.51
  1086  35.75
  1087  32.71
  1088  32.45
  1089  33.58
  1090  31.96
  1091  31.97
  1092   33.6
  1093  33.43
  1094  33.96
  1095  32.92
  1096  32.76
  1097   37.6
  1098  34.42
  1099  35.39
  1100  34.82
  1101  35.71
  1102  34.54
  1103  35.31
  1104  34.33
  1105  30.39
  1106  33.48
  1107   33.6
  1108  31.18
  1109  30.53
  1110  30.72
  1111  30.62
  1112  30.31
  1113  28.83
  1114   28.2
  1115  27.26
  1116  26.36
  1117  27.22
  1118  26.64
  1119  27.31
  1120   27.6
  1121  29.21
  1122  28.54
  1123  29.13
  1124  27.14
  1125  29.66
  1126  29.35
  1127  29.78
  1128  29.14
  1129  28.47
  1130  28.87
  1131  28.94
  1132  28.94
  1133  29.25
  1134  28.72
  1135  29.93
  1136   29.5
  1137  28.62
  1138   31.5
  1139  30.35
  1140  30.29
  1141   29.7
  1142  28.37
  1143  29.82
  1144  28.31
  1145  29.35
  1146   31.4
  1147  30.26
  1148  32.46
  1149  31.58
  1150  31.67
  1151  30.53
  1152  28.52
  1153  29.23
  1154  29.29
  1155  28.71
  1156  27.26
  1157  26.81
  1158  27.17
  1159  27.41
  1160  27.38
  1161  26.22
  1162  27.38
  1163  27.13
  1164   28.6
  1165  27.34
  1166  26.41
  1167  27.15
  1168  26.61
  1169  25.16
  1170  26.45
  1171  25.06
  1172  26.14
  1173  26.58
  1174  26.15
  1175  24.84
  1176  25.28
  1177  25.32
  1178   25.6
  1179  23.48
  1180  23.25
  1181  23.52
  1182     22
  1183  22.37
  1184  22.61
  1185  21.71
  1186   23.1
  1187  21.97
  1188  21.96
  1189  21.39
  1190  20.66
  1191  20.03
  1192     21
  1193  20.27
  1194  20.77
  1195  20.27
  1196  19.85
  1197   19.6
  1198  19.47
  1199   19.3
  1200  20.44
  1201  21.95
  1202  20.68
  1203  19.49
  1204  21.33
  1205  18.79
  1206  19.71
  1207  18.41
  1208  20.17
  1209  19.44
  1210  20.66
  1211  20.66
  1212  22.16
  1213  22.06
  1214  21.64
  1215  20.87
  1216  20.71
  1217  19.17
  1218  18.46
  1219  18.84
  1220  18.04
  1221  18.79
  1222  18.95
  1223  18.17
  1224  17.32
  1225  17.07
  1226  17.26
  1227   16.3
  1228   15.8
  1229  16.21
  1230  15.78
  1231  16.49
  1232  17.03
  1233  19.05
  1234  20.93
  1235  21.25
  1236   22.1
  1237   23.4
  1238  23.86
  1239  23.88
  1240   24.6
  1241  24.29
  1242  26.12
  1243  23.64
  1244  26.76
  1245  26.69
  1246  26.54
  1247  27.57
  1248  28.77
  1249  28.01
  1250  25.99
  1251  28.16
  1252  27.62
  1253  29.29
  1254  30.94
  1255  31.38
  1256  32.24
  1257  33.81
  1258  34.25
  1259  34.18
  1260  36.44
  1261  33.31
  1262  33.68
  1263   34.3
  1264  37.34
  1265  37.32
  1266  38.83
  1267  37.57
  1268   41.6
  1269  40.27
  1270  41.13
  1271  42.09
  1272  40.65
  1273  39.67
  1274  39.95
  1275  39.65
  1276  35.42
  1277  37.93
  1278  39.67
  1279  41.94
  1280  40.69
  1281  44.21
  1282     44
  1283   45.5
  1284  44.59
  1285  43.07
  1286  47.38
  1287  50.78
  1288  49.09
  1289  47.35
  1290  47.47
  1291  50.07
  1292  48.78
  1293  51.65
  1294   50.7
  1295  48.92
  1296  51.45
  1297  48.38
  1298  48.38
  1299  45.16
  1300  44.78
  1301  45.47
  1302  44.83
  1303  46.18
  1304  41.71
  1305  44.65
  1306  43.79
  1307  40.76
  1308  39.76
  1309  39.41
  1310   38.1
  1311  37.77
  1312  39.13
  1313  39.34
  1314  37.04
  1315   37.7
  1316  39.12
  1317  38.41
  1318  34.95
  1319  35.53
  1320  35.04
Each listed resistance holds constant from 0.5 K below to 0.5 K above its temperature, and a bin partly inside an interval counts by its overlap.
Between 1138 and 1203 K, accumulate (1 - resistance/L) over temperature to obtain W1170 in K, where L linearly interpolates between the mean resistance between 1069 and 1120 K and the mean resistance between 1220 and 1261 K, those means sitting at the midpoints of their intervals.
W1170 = 7.6 K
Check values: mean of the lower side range 33.7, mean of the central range 25.5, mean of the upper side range 24.2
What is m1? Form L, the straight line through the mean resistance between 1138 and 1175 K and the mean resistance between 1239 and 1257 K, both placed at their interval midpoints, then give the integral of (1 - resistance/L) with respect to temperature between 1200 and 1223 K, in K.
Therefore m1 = 6.5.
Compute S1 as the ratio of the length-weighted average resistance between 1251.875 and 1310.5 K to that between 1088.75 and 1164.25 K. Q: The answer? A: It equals 1.37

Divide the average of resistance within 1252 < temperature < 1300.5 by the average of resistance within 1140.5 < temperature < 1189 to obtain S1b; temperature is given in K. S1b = 1.54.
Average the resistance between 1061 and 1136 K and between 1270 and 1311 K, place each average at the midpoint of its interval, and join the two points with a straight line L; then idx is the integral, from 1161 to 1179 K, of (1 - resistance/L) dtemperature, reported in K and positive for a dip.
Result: 5.3 K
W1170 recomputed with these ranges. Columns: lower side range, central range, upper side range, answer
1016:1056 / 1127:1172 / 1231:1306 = 9.21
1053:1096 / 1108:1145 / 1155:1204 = 1.49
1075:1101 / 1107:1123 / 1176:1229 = 1.44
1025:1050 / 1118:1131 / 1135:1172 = 0.52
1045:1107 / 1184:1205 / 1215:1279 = 6.69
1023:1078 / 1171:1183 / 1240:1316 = 4.14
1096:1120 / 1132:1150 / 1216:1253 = -0.67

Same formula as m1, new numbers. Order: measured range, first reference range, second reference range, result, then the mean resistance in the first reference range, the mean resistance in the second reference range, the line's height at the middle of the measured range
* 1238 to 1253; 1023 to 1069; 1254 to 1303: 5.38 K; 35.7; 42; 41.1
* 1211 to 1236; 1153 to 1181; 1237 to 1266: 8.59 K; 26.4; 29.7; 28.6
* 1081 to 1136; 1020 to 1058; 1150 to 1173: -1.03 K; 35.2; 27.4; 30.8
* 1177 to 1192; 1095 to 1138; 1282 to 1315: 5.61 K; 30.5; 44.9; 35.9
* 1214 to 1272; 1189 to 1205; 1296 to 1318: 6.82 K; 20.3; 42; 29.4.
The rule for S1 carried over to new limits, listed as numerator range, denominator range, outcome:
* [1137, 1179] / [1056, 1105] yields 0.77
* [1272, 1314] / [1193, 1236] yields 2.28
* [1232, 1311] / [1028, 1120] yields 1.08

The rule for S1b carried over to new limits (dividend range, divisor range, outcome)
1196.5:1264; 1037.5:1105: 0.65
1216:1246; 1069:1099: 0.57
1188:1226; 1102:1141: 0.67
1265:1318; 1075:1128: 1.32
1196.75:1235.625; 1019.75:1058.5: 0.54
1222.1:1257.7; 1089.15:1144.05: 0.77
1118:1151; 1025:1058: 0.85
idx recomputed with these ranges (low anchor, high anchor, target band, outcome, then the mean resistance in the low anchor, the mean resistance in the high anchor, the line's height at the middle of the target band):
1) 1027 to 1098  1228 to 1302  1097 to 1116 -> 1.7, 35.4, 35.5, 35.4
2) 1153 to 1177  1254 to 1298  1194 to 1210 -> 5.9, 26.8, 41.6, 31.7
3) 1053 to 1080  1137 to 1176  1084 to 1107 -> 0.7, 38.1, 28.2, 35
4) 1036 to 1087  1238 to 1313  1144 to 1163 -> 4.1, 35.9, 38.5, 37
